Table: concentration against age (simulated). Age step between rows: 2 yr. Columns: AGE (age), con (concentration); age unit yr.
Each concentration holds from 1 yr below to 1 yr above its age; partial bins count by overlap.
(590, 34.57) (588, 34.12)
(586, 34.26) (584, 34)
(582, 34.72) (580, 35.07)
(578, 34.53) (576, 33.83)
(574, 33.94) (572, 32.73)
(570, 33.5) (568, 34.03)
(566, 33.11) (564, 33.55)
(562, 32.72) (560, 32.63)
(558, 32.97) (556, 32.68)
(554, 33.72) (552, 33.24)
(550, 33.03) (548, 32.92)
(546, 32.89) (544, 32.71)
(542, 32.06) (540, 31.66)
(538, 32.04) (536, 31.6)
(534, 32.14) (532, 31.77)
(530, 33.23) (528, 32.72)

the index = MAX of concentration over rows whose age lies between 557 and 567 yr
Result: 33.55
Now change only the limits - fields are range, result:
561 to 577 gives 34.03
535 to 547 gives 32.89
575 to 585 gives 35.07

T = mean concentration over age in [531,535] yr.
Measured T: 32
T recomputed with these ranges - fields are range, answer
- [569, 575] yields 33.4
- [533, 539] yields 31.9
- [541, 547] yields 32.6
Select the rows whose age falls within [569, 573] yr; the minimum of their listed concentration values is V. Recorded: 32.73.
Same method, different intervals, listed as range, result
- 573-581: 33.83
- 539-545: 31.66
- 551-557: 32.68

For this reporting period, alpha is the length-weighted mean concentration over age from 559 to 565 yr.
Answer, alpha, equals 33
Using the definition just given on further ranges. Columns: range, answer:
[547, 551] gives 33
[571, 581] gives 34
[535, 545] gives 32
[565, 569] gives 33.6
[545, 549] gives 32.9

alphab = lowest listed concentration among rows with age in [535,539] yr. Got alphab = 31.6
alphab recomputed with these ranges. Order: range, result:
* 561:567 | 32.72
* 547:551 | 32.92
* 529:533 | 31.77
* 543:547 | 32.71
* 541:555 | 32.06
